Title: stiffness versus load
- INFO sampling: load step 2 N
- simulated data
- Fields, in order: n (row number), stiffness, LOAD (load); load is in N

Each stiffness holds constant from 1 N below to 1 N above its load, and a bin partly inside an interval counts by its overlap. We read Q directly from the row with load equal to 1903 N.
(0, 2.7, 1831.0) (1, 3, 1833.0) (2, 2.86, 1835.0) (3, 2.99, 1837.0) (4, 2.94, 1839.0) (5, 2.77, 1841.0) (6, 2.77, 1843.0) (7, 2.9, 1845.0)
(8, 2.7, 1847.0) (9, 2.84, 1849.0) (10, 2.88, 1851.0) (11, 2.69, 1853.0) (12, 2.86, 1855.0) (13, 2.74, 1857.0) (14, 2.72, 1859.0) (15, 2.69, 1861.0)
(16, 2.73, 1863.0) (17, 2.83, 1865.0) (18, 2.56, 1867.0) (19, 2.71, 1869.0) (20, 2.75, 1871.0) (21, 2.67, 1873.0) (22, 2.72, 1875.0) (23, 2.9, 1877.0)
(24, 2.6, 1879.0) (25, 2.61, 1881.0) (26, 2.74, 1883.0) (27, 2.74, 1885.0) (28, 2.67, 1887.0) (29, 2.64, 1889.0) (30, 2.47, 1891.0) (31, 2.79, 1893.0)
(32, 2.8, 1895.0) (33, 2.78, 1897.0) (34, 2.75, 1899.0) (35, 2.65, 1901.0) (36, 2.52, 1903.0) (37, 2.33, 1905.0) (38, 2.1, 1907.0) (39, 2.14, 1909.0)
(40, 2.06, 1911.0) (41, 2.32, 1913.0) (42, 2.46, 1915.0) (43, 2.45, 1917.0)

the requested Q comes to 2.52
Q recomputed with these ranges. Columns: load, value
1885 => 2.74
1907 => 2.1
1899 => 2.75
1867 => 2.56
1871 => 2.75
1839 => 2.94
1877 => 2.9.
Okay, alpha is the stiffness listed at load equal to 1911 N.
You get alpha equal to 2.06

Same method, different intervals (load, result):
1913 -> 2.32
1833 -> 3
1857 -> 2.74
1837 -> 2.99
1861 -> 2.69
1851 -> 2.88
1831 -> 2.7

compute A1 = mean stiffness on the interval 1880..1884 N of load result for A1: 2.67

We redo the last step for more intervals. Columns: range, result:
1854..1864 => 2.75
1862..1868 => 2.71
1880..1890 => 2.68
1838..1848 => 2.82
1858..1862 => 2.71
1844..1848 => 2.8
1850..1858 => 2.79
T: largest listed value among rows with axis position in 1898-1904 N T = 2.75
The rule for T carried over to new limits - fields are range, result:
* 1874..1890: 2.9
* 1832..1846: 3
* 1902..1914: 2.52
